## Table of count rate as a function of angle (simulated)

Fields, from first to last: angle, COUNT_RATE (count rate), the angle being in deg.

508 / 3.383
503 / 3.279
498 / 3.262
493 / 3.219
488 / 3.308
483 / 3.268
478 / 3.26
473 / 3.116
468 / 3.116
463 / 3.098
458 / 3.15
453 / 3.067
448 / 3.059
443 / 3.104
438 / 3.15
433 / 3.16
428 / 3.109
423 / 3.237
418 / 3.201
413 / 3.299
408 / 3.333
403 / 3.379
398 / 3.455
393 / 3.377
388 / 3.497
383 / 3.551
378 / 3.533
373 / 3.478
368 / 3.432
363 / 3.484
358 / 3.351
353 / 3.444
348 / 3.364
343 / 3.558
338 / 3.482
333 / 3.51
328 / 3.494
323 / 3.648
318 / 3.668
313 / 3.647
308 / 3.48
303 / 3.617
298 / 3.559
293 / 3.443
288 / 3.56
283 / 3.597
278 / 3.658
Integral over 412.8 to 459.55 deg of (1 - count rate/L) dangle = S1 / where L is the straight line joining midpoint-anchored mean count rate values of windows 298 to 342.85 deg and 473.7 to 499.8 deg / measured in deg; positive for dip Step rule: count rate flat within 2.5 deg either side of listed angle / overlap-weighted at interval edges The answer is 2.8 deg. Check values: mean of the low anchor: 3.57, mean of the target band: 3.15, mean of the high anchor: 3.25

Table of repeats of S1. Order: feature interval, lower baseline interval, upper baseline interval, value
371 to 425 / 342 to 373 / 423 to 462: -1.8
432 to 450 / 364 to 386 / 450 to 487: 0.8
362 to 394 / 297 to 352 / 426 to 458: -1.3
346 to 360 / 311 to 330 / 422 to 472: 0.4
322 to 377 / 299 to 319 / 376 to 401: 1.0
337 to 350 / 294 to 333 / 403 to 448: 0.0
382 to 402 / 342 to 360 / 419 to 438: -1.0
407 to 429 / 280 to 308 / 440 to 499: 0.3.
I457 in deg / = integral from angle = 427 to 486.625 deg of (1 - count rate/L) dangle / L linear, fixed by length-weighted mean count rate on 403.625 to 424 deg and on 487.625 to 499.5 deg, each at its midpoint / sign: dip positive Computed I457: 2.3 deg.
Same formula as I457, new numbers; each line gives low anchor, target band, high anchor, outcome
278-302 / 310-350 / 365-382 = -0.3 deg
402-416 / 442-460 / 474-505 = 1.1 deg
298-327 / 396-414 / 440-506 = -0.1 deg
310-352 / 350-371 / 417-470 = 0.0 deg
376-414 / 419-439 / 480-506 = 1.2 deg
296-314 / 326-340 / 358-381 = 0.1 deg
